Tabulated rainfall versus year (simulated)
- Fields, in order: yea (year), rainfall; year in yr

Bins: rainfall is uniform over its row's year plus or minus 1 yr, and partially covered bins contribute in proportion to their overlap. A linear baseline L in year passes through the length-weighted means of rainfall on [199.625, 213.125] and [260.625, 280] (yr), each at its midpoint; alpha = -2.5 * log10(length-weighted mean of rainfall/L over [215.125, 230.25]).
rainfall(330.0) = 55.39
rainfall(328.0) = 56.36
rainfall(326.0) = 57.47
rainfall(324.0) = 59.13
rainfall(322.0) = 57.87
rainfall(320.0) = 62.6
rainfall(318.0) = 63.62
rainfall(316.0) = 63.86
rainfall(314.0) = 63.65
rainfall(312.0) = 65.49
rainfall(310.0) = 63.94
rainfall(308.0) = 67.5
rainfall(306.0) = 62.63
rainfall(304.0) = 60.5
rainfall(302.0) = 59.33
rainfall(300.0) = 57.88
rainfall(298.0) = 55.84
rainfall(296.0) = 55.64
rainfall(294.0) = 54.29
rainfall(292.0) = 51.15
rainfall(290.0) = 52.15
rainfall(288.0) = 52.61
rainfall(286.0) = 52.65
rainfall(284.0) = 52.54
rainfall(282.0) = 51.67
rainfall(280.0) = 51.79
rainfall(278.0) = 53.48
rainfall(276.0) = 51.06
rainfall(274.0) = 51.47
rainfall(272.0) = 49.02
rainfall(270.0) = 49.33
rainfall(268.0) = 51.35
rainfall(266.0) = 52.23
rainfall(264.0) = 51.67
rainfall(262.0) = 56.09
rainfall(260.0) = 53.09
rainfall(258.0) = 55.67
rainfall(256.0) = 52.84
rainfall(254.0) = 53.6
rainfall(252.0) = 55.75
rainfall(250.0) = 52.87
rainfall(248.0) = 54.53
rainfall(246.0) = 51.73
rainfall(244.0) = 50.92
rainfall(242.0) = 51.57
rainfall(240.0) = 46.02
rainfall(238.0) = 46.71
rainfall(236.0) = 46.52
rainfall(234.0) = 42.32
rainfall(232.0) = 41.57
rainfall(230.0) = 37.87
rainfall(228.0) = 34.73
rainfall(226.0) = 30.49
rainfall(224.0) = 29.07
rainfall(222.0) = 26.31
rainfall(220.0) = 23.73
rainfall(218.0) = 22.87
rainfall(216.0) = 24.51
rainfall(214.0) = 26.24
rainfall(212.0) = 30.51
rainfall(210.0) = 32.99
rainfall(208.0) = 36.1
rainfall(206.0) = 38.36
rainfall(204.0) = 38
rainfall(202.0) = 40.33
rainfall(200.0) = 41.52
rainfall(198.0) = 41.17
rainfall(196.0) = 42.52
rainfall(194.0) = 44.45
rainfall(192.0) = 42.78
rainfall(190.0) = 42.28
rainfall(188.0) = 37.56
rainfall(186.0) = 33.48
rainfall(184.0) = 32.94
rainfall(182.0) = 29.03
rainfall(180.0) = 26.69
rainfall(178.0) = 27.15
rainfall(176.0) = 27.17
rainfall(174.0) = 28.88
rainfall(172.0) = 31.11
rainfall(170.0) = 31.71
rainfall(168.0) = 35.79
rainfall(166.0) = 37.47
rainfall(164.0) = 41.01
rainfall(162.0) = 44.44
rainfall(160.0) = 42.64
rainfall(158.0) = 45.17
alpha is 0.39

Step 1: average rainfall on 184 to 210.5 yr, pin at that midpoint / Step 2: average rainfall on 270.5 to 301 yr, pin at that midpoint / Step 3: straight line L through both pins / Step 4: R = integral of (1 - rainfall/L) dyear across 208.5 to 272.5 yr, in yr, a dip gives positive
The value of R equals 4.4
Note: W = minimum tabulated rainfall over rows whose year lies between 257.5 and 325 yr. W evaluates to 49.02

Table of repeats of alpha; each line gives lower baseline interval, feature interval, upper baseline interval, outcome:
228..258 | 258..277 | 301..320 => 0.041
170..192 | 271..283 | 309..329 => 0.023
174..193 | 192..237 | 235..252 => 0.175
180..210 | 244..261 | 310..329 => -0.103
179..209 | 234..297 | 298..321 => 0.022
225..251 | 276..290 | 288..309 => 0.040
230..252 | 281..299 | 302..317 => 0.118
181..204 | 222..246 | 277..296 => 0.094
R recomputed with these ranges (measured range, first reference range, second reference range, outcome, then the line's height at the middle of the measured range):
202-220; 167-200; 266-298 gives 3.7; 39.7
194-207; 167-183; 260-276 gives -1.8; 35.7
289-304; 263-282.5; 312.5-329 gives 0.1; 56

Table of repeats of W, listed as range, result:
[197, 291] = 22.87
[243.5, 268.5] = 50.92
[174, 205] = 26.69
